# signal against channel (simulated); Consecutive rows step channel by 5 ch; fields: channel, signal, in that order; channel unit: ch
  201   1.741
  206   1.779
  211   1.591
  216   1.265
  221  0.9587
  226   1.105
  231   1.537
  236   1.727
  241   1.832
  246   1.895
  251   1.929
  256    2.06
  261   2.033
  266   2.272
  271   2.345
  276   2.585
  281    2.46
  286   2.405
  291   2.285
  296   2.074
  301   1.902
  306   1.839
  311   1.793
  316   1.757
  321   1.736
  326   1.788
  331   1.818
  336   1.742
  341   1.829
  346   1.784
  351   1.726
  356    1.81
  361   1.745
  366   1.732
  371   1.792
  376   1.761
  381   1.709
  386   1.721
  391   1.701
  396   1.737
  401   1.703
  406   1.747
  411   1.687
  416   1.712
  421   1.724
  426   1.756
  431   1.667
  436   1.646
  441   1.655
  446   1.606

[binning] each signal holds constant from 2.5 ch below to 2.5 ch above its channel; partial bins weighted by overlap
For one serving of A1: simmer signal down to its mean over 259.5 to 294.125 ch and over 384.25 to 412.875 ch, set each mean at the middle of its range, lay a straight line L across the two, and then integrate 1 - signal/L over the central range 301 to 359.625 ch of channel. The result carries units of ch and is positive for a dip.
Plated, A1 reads 7.9 ch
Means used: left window 2.34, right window 1.72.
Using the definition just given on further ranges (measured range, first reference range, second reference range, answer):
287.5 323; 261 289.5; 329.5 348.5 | 3.0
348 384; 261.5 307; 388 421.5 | 2.5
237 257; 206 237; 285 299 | -2.6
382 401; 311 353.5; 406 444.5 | 0.1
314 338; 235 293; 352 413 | 2.1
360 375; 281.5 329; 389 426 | 0.5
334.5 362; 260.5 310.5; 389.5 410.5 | 2.3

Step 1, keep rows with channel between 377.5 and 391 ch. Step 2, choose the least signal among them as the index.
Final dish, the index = 1.701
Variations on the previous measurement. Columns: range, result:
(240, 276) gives 1.832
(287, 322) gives 1.736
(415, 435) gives 1.667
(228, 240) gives 1.537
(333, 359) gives 1.726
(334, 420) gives 1.687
